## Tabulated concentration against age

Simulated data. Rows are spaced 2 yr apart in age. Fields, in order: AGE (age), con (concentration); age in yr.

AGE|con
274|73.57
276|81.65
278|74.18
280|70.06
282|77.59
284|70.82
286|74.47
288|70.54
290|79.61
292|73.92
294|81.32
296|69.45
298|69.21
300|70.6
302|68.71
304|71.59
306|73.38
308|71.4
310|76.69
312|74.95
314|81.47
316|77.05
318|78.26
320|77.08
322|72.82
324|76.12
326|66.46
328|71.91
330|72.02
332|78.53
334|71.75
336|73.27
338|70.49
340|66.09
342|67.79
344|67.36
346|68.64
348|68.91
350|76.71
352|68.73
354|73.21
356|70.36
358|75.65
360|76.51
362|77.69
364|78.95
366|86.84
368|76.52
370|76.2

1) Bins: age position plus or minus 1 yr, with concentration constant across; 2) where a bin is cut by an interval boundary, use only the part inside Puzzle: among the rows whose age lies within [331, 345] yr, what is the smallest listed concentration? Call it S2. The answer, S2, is 66.09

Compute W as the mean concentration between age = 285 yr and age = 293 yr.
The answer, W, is 74.6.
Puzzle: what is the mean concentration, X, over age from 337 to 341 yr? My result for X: 68.3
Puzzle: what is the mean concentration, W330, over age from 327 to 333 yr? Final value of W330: 74.2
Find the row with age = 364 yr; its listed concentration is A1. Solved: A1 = 78.95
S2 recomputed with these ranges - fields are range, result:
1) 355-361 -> 70.36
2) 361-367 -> 77.69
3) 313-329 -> 66.46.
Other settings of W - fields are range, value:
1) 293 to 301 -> 72.6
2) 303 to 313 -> 73.6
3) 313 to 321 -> 78.5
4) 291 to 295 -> 77.6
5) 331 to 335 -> 75.1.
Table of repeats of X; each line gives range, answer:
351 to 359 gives 72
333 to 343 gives 69.9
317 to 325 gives 76.1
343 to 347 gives 68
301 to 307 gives 71.2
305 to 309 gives 72.4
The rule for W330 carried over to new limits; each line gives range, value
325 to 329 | 69.2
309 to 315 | 77.7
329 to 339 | 73.2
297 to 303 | 69.5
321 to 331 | 71.9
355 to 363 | 75.1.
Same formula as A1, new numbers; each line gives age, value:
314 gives 81.47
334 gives 71.75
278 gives 74.18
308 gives 71.4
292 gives 73.92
